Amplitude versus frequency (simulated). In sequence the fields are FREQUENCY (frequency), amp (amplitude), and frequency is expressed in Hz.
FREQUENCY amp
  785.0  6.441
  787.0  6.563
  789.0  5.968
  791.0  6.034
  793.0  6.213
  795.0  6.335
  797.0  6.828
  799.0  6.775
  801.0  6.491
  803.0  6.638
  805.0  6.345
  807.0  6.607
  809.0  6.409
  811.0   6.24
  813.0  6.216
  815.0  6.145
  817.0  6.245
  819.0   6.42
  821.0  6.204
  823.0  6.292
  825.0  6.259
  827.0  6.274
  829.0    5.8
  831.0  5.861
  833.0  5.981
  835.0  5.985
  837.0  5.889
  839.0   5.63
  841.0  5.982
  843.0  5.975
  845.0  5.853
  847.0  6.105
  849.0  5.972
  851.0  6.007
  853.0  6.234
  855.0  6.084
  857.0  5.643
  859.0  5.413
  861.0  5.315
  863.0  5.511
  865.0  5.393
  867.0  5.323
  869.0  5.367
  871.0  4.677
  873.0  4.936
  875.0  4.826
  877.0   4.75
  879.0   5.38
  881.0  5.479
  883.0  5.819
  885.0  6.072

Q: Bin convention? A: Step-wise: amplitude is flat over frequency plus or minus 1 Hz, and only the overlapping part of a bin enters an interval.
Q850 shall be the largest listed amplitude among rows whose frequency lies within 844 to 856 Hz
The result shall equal 6.234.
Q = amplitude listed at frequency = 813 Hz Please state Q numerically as 6.216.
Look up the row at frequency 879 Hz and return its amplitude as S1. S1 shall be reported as 5.38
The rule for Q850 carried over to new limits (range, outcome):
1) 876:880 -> 5.38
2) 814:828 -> 6.42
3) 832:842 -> 5.985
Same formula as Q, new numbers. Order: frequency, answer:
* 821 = 6.204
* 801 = 6.491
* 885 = 6.072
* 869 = 5.367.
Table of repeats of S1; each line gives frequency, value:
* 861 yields 5.315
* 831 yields 5.861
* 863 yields 5.511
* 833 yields 5.981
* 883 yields 5.819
